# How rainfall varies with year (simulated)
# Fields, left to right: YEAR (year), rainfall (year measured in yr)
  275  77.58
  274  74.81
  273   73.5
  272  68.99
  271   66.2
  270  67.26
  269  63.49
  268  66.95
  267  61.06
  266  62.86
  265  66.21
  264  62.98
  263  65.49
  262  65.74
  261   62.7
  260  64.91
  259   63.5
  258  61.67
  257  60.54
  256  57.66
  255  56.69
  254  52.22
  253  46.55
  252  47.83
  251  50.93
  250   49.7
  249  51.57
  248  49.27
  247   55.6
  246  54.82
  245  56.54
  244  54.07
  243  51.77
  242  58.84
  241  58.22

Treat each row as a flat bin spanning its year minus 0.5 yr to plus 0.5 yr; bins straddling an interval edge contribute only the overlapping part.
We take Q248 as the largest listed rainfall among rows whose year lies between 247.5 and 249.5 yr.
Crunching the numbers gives 51.57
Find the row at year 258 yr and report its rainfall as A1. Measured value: 61.67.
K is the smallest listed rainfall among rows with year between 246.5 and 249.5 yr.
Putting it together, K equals 49.27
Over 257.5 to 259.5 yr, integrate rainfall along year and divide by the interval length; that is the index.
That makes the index 62.6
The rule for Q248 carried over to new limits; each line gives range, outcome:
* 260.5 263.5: 65.74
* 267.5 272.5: 68.99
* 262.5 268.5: 66.95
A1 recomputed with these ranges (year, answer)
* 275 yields 77.58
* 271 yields 66.2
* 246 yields 54.82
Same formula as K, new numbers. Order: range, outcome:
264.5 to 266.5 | 62.86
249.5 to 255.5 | 46.55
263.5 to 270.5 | 61.06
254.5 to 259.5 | 56.69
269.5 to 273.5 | 66.2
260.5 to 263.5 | 62.7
